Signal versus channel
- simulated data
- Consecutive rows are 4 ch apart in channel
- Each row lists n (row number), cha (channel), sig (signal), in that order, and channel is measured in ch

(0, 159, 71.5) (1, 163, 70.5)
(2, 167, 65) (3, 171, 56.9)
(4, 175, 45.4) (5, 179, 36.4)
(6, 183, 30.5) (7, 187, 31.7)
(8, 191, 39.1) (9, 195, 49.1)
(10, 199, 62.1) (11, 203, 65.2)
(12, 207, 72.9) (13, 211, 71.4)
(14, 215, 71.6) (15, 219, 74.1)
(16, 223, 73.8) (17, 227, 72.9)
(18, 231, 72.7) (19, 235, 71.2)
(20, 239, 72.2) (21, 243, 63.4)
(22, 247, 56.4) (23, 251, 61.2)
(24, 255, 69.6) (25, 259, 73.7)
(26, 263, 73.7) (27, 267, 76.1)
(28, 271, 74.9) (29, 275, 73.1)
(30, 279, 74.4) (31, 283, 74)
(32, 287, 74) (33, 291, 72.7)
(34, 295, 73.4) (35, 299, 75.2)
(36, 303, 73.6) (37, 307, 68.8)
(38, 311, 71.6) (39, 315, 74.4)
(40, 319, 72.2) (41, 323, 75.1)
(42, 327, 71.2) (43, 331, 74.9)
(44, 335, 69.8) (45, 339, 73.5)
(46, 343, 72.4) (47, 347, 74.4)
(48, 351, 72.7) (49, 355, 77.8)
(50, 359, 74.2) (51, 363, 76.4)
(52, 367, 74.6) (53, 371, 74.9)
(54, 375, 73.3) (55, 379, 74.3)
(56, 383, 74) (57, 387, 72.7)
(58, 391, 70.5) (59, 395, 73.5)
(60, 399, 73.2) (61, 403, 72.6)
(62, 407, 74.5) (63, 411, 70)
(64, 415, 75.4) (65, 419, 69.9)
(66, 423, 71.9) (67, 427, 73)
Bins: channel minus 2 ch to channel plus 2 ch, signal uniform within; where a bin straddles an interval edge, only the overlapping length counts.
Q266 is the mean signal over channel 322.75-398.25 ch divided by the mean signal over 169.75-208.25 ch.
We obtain 1.52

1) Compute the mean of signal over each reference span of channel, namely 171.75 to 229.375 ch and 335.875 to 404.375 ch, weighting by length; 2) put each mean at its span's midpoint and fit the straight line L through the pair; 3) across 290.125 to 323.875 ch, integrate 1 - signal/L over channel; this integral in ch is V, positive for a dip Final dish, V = -2.7 ch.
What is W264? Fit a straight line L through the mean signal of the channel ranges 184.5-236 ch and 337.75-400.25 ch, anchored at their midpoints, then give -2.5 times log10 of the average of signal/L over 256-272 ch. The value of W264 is -0.11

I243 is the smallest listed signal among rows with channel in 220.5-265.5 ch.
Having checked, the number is 56.4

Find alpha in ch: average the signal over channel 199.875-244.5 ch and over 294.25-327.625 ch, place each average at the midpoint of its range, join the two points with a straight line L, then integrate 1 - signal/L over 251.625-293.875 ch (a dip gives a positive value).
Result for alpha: -0.69 ch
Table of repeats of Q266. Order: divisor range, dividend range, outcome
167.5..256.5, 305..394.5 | 1.22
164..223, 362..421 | 1.31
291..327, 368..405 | 1.00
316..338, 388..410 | 1.00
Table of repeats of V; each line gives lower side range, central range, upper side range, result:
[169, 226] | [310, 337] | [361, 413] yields -2.1 ch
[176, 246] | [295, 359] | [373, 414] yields -4.6 ch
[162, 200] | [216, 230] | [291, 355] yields -4.6 ch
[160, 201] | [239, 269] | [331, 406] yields -4.7 ch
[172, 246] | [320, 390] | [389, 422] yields -4.7 ch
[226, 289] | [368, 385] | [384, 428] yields -0.5 ch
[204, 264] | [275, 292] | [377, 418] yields -0.7 ch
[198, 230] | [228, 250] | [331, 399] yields 1.3 ch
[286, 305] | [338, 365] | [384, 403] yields -0.5 ch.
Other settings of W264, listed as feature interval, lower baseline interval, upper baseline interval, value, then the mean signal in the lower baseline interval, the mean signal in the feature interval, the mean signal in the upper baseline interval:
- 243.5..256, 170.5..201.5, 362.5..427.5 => -0.18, 43.6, 61.9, 73.1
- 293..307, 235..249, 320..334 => -0.04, 65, 73.3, 73.3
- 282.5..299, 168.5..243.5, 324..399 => -0.10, 59.6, 73.7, 73.6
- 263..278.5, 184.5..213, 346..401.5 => -0.18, 55.5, 74.5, 74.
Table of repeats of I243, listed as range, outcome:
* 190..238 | 39.1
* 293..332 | 68.8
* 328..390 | 69.8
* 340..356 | 72.4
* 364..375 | 73.3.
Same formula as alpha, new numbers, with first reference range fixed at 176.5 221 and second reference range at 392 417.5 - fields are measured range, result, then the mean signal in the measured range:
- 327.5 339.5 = -1.03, 72.4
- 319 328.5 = -1.04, 73.1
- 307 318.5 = -1.29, 72.2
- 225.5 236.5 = -2.79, 72.3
